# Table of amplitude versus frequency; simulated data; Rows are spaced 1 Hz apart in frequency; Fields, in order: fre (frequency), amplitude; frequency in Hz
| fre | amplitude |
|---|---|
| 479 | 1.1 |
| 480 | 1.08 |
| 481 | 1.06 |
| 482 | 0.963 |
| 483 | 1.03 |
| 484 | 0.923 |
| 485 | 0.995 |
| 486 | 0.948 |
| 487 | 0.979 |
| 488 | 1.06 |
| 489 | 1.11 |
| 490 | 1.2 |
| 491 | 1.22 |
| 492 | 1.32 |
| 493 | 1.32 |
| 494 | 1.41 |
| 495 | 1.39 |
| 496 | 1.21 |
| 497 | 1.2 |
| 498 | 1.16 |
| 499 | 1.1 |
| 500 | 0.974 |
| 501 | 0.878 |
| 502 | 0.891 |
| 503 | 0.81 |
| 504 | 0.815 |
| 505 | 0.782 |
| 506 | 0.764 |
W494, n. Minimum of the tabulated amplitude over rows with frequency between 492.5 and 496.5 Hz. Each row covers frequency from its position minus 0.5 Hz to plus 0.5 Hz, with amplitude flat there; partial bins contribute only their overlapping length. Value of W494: 1.21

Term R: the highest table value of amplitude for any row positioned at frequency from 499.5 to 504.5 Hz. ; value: 0.974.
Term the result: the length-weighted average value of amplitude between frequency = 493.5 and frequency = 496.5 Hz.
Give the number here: 1.34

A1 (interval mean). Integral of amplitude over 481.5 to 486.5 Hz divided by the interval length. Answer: 0.972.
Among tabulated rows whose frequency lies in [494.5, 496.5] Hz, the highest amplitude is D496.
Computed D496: 1.39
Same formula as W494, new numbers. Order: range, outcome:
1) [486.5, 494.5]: 0.979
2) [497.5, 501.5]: 0.878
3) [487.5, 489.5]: 1.06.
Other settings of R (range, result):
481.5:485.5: 1.03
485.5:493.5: 1.32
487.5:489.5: 1.11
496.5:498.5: 1.2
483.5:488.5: 1.06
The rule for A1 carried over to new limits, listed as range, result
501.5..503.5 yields 0.851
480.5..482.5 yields 1.01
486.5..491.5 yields 1.11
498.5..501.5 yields 0.984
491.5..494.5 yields 1.35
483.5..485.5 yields 0.959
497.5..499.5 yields 1.13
